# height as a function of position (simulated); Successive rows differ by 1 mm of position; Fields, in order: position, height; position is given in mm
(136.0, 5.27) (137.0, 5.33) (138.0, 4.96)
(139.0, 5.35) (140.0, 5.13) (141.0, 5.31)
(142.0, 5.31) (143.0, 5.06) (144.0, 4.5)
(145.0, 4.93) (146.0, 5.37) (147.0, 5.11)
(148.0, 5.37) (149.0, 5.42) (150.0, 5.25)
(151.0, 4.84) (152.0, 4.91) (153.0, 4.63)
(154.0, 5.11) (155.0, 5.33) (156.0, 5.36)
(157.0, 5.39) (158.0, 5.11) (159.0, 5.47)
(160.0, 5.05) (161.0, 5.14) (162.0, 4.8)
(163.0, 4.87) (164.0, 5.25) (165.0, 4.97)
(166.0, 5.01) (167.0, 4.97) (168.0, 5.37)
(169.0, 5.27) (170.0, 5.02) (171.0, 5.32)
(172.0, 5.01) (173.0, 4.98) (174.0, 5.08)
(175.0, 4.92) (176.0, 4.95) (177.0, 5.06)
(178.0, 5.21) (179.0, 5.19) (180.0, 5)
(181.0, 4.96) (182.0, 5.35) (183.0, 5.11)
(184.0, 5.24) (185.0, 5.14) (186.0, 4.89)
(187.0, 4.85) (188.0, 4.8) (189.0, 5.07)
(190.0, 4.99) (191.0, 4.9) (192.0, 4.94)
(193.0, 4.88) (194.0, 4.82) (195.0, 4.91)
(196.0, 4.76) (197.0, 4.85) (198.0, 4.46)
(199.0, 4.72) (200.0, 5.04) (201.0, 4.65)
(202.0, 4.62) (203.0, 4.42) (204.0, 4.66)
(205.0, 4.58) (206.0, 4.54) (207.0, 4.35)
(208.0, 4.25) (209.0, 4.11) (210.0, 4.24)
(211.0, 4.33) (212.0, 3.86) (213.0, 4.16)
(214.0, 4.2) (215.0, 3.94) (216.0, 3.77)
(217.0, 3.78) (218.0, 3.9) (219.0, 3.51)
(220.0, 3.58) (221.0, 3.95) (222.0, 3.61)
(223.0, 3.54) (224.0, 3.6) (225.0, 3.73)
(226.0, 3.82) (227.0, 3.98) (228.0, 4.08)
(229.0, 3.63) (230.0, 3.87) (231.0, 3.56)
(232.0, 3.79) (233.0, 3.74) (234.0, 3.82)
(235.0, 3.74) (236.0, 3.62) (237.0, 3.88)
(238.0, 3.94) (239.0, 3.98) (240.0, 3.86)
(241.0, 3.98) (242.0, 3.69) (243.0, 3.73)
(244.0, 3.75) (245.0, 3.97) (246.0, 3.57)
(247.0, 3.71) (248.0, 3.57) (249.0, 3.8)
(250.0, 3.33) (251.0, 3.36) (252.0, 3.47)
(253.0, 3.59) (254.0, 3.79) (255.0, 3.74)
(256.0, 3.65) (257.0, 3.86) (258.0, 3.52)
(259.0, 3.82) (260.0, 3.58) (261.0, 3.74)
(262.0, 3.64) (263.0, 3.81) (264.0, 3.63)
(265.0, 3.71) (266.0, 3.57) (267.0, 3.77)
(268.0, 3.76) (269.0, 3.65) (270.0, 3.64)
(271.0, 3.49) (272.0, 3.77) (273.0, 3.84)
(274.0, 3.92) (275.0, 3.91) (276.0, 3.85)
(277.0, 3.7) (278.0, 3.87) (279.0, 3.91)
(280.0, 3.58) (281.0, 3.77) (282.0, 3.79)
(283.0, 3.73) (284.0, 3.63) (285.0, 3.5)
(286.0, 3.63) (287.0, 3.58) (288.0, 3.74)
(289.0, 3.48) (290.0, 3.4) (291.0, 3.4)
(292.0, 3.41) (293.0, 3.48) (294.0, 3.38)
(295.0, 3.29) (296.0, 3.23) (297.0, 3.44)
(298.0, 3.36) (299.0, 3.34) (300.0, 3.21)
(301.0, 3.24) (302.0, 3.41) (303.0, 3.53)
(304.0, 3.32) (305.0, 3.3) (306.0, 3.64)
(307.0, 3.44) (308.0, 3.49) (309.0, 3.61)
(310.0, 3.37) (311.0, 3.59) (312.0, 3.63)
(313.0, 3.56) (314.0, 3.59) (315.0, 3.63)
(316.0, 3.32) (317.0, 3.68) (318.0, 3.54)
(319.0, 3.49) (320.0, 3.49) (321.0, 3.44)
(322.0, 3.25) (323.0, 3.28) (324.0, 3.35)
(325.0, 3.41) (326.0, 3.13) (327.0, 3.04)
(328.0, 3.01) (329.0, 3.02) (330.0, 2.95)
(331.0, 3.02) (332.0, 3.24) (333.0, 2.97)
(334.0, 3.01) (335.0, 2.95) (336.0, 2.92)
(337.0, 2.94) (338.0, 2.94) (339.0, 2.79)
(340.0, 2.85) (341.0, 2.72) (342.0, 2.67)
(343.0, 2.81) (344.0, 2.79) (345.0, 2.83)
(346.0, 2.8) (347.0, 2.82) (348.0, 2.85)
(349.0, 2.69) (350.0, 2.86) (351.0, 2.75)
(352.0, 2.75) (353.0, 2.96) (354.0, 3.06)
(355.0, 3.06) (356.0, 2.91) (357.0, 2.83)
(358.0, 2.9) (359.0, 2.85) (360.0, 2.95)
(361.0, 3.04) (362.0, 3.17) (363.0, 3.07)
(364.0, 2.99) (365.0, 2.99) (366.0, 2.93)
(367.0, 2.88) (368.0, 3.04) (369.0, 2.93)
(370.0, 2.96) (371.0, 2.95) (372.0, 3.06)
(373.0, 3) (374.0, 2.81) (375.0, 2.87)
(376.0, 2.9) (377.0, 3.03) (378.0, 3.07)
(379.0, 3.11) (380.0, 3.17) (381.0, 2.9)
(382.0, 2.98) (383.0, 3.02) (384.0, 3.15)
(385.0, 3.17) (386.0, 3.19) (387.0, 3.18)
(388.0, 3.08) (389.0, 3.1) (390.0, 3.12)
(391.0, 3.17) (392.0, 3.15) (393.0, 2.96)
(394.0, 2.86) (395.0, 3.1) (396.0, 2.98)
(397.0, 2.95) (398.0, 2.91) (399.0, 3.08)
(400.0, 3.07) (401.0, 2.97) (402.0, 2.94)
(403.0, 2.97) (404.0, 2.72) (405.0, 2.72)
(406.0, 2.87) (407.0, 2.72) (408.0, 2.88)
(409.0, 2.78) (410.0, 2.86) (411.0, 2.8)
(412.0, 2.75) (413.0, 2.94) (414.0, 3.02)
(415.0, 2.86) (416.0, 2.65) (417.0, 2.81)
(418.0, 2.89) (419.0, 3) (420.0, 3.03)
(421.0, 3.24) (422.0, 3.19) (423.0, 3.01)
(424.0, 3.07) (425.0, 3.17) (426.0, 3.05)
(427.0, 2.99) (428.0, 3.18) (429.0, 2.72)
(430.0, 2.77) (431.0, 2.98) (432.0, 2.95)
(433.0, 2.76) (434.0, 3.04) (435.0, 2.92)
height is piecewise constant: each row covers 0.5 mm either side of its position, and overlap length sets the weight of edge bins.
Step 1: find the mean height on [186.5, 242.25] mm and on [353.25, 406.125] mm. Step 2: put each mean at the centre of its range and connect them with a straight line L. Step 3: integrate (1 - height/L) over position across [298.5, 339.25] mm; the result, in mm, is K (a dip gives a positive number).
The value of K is 1.7 mm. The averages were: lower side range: 4.2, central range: 3.3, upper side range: 3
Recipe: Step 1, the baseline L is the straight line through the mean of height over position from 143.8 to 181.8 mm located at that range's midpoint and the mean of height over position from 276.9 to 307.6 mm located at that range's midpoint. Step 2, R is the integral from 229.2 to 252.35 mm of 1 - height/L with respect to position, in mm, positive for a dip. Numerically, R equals 2.3 mm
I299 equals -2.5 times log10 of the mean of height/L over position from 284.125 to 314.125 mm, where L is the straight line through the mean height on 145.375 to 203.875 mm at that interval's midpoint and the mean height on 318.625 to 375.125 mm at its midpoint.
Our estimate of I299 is 0.03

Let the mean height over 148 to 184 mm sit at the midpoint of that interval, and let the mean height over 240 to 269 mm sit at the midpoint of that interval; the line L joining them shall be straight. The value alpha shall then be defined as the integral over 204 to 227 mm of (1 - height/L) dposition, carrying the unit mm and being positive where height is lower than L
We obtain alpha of 1.77 mm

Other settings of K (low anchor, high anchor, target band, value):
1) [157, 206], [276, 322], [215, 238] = 3.4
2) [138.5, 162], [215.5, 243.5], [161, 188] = -2.0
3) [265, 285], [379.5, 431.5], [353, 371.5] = 1.5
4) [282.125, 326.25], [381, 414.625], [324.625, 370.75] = 4.2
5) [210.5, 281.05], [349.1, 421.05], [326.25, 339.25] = 1.1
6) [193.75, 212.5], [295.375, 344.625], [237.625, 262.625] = 1.9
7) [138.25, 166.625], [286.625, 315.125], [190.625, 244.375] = 3.3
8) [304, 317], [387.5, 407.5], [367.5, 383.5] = 0.6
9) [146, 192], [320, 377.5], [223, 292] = 5.6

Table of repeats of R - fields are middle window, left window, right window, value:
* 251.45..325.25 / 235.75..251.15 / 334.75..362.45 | -4.43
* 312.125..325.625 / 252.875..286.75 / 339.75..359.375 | -1.23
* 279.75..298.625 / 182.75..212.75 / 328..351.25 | 0.06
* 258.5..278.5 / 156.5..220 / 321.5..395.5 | 0.98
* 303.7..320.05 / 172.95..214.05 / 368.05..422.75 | 0.88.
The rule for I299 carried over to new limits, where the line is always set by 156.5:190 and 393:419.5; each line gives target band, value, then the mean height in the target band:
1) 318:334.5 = 0.140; 3.2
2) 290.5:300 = 0.171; 3.36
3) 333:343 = 0.226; 2.87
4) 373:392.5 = 0.017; 3.06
